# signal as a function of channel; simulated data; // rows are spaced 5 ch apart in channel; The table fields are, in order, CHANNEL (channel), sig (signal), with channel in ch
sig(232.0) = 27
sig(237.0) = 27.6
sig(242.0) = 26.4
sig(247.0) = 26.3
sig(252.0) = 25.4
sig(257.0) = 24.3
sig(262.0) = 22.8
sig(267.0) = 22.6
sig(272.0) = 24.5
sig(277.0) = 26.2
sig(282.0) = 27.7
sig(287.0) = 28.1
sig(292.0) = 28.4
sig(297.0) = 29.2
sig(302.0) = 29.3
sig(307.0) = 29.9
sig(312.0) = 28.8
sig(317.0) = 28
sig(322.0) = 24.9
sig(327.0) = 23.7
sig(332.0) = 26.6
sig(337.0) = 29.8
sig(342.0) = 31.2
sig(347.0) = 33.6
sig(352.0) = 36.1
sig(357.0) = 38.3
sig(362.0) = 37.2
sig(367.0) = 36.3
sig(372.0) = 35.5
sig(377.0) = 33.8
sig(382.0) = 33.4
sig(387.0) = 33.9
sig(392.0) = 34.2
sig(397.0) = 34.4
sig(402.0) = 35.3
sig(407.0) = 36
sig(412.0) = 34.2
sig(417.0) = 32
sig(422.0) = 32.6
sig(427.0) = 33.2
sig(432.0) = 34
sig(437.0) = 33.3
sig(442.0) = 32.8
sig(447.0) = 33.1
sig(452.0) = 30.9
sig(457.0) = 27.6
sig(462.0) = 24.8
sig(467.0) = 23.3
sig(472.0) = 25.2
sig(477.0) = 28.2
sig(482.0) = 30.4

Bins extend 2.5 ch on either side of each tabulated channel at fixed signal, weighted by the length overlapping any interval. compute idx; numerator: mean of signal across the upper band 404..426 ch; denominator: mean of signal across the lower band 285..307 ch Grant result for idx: 1.17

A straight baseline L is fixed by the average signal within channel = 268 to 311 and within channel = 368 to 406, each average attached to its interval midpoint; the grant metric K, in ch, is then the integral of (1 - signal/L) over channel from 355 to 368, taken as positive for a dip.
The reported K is -1.8 ch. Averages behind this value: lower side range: 27.8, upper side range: 34.5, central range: 37.3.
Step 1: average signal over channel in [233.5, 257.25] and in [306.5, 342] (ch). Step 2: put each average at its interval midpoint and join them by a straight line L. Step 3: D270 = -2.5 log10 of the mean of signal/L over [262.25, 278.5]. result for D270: 0.108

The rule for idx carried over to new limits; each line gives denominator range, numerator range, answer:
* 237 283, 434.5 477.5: 1.14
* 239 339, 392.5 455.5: 1.25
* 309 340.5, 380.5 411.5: 1.27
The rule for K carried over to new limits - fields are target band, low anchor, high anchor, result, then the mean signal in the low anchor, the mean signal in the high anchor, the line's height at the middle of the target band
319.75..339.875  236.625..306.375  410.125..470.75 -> 1.1 ch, 26.4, 30.8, 27.9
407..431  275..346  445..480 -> -4.9 ch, 28.1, 27.5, 27.7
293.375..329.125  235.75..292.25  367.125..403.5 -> 1.6 ch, 25.7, 34.5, 29.1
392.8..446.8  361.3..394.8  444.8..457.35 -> -1.9 ch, 34.8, 31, 32.6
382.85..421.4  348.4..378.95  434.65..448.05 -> 0.5 ch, 36.1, 33.1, 34.6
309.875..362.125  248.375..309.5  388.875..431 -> -1.1 ch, 26.5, 34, 29.8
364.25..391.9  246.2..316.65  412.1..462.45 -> -4.3 ch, 26.7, 31.8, 29.9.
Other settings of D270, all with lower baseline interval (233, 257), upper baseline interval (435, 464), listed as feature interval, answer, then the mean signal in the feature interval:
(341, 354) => -0.191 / 33.8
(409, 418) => -0.128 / 33.4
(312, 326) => 0.047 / 26.6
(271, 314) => -0.035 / 28.1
